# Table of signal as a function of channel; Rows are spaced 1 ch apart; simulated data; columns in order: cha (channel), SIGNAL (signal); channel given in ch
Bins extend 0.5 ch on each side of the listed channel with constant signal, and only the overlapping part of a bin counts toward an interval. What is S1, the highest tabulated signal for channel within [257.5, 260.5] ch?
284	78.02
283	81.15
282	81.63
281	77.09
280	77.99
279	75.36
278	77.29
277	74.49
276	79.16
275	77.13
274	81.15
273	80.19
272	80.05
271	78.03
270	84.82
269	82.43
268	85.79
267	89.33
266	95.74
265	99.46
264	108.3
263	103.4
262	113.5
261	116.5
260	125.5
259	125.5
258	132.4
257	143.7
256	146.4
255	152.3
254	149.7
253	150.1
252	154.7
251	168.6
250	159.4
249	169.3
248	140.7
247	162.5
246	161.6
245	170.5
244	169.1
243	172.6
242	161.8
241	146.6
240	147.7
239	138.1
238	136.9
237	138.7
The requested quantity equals 132.4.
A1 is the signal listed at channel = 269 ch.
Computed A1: 82.43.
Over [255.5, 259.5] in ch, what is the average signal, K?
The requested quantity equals 137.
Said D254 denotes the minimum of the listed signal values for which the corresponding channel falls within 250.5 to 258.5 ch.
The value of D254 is 132.4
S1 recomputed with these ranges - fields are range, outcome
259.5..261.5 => 125.5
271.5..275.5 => 81.15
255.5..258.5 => 146.4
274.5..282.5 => 81.63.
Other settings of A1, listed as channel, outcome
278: 77.29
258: 132.4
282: 81.63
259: 125.5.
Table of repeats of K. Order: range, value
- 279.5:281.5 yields 77.5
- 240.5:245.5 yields 164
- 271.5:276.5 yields 79.5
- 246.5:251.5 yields 160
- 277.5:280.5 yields 76.9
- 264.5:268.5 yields 92.6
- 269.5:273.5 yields 80.8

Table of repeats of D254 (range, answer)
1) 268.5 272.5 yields 78.03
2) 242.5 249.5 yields 140.7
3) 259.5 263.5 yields 103.4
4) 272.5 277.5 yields 74.49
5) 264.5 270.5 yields 82.43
